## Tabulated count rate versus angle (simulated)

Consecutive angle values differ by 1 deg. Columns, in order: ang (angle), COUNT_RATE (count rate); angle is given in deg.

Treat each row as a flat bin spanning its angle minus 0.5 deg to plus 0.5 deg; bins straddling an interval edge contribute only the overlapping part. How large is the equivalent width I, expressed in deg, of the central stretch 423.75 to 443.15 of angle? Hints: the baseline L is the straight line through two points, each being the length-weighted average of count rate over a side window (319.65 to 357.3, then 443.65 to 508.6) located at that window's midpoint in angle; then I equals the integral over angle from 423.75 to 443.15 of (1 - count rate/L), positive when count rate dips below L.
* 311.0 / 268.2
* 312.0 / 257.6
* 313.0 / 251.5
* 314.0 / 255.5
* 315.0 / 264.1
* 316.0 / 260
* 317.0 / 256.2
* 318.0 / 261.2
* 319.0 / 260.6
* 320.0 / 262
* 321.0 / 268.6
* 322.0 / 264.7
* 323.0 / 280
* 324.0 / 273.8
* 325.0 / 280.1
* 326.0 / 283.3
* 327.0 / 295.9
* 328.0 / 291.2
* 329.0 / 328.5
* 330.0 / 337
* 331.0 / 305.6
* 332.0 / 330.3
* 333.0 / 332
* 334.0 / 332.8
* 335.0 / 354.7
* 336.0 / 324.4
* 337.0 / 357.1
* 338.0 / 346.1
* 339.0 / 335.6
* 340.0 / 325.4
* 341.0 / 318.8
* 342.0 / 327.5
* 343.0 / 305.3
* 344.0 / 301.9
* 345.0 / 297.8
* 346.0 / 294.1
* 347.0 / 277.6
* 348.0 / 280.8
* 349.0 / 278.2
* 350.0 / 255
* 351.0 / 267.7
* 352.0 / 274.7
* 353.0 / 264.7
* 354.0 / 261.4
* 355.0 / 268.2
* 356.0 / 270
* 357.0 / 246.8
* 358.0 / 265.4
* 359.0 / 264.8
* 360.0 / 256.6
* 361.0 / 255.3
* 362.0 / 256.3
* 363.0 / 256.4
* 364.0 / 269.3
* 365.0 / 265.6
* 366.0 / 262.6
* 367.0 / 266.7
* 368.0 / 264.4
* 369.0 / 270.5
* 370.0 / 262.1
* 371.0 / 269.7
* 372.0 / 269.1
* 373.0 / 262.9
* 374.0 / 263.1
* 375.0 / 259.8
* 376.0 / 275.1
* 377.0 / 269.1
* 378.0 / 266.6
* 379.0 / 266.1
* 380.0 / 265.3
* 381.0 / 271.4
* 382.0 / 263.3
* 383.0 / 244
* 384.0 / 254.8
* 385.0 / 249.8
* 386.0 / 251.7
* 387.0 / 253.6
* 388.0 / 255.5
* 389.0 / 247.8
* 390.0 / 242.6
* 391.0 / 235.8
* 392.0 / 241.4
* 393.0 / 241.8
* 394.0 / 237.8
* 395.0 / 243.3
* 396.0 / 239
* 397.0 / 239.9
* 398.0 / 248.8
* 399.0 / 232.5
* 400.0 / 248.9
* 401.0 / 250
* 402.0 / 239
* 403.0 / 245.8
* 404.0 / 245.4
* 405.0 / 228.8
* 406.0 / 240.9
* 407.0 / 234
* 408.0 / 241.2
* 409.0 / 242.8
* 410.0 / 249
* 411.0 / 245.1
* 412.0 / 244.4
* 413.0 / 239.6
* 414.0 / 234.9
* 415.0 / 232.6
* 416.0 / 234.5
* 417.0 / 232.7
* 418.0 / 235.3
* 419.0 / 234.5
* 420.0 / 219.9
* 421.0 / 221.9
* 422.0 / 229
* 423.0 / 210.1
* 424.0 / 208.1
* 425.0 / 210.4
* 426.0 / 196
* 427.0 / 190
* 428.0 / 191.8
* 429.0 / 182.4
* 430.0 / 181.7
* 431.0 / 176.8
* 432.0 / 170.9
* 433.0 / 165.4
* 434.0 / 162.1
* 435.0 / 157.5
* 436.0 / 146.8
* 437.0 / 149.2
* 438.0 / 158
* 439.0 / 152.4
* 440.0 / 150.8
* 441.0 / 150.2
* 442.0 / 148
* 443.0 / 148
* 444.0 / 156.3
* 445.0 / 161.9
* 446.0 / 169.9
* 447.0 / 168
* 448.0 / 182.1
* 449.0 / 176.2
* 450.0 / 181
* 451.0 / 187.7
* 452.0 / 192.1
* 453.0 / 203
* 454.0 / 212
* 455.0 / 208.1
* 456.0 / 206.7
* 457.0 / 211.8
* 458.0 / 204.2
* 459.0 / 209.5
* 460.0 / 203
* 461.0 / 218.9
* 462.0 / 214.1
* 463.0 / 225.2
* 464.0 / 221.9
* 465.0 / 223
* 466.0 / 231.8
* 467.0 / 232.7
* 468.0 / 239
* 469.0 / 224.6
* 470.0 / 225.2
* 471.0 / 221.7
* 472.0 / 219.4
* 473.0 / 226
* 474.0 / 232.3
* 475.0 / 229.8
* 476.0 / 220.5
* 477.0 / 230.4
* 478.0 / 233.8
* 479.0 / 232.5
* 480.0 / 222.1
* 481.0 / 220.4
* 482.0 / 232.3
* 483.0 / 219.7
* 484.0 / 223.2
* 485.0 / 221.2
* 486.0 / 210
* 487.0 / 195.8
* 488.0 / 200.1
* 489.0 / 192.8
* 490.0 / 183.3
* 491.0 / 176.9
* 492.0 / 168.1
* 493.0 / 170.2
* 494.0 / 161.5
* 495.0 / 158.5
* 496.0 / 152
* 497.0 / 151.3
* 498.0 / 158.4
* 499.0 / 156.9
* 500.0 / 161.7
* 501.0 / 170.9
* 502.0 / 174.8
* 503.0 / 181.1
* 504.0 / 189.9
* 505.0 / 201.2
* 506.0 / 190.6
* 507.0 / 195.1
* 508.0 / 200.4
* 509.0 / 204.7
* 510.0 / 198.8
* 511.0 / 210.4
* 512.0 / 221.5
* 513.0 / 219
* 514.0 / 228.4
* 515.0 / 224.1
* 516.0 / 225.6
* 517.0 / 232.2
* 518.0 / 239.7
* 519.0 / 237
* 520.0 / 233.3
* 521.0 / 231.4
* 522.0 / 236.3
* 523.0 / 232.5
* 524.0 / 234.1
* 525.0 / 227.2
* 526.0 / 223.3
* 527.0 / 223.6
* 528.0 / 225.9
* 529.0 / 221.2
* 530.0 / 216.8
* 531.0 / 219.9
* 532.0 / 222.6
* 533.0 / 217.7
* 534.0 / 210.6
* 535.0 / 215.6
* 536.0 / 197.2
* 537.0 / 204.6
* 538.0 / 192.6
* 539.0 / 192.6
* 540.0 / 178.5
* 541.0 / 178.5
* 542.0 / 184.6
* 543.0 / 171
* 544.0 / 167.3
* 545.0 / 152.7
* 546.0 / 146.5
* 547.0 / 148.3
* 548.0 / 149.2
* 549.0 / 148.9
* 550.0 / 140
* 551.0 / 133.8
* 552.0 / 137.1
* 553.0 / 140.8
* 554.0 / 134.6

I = 5.1 deg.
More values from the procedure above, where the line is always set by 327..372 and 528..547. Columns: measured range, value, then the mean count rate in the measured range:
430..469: 8.4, 187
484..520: 2.9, 194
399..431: 3.8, 226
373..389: 0.8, 260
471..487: 0.0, 224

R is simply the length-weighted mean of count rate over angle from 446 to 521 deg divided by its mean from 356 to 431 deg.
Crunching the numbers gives 0.84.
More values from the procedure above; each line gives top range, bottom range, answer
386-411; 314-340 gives 0.81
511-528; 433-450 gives 1.43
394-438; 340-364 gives 0.79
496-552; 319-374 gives 0.68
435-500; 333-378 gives 0.69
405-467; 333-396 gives 0.73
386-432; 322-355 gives 0.76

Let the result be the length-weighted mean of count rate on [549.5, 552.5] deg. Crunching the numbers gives 137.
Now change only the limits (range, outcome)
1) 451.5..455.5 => 204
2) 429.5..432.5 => 176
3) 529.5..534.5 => 218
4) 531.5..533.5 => 220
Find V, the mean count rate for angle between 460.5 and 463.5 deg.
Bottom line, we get 219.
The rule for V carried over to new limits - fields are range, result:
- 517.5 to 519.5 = 238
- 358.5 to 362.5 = 258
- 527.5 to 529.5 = 224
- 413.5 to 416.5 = 234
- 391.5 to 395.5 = 241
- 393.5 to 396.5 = 240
